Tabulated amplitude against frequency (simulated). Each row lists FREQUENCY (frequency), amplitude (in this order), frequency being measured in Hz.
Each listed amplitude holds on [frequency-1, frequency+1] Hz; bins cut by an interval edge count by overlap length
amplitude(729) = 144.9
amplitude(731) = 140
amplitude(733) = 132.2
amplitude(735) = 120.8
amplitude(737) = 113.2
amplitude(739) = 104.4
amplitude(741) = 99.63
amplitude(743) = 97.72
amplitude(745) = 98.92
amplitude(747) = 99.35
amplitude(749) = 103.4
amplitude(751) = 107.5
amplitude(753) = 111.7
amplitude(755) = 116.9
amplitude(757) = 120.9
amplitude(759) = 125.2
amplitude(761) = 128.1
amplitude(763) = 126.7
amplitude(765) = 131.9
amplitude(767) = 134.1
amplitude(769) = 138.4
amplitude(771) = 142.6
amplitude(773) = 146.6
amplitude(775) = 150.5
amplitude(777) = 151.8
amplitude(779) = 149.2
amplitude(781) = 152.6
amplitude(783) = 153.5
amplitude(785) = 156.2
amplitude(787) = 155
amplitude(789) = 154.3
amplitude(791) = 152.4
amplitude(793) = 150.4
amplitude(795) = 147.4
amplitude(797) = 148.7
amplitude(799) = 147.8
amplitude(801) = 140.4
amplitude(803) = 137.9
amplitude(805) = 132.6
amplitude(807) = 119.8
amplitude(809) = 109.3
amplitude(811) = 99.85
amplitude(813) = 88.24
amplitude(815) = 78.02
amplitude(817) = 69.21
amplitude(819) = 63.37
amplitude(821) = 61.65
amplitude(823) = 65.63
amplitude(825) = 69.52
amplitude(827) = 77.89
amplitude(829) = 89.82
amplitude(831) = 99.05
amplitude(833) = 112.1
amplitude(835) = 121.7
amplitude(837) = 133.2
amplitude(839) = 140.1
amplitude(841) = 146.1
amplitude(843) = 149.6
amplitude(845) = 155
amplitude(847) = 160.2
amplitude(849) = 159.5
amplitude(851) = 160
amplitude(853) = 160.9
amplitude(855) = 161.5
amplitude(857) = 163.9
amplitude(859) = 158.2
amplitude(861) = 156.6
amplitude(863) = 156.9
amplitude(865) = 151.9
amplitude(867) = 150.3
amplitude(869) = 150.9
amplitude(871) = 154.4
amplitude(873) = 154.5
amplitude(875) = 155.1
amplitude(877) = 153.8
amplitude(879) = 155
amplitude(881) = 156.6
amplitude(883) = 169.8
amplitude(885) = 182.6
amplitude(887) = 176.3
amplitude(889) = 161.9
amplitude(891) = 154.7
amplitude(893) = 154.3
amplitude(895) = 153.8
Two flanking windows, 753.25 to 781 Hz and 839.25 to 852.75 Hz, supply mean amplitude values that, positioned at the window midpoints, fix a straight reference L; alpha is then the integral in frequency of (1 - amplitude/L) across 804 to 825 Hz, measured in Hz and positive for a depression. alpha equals 8.4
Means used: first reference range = 136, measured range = 87.9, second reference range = 155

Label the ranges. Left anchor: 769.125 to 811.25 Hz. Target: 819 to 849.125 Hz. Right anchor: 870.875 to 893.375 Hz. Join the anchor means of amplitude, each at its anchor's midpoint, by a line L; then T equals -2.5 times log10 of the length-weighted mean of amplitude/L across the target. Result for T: 0.32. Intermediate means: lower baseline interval 143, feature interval 113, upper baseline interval 161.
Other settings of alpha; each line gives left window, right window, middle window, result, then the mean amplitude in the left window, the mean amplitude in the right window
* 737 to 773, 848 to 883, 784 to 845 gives 8.8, 118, 157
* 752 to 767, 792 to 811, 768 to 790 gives -3.6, 124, 135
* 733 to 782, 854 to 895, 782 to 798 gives -2.2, 124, 159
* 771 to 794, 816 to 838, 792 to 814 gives -1.2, 152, 87.6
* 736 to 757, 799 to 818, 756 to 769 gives -2.6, 106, 110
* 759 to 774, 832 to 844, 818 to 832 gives 6.1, 135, 134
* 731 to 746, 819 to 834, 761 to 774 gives -4.4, 112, 81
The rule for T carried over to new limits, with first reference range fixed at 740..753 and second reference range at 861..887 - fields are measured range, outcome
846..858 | -0.09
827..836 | 0.33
